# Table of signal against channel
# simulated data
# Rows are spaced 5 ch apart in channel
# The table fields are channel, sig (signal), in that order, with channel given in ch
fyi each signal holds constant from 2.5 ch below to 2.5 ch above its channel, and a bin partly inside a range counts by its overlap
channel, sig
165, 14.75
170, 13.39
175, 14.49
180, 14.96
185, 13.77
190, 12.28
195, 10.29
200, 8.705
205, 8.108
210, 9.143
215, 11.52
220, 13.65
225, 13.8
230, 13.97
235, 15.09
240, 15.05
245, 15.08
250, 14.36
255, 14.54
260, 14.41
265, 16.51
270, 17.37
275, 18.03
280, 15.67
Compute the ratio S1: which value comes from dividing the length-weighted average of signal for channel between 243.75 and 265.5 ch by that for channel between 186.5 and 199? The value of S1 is 1.33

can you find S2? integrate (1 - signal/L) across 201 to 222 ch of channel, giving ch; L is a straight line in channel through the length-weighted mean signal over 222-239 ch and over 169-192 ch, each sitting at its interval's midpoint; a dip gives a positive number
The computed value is 5.6 ch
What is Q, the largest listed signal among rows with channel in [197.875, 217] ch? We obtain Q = 11.52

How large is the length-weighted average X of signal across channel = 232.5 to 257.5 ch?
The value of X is 14.8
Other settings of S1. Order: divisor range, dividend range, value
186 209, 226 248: 1.46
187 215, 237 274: 1.55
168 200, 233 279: 1.22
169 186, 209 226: 0.85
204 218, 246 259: 1.47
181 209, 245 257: 1.35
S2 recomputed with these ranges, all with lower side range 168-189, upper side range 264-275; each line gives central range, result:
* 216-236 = 2.4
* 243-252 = 1.0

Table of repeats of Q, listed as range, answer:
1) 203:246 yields 15.09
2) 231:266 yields 16.51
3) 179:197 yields 14.96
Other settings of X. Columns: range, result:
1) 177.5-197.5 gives 12.8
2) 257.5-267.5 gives 15.5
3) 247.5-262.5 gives 14.4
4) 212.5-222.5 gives 12.6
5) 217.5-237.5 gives 14.1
